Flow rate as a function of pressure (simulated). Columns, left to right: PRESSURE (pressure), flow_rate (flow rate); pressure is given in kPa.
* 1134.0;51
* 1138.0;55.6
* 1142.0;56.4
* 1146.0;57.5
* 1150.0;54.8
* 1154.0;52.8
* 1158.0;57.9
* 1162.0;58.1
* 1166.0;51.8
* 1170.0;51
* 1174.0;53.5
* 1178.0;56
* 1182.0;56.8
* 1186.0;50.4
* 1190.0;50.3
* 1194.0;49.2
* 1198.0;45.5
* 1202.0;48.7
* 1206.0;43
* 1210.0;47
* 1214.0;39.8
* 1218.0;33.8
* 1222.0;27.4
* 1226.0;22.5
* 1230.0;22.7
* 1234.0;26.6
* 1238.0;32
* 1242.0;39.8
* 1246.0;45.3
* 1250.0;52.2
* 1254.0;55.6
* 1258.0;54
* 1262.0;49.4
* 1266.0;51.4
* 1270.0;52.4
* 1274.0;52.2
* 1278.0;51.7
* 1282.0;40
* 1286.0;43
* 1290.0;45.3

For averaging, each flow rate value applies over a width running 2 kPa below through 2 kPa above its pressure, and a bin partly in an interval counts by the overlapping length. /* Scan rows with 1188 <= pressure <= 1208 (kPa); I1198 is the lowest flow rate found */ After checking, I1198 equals 43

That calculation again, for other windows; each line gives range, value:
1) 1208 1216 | 39.8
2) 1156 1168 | 51.8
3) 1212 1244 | 22.5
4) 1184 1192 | 50.3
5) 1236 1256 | 32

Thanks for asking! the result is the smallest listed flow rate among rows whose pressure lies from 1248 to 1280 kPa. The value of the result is 49.4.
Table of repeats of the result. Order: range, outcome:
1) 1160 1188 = 50.4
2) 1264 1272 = 51.4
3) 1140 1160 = 52.8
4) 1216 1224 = 27.4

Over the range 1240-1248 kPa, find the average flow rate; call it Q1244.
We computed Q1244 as 42.5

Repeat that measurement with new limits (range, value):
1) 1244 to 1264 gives 51.3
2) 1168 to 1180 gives 53.5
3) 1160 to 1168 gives 55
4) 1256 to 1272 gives 51.8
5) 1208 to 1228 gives 34.1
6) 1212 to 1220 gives 36.8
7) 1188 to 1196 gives 49.8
